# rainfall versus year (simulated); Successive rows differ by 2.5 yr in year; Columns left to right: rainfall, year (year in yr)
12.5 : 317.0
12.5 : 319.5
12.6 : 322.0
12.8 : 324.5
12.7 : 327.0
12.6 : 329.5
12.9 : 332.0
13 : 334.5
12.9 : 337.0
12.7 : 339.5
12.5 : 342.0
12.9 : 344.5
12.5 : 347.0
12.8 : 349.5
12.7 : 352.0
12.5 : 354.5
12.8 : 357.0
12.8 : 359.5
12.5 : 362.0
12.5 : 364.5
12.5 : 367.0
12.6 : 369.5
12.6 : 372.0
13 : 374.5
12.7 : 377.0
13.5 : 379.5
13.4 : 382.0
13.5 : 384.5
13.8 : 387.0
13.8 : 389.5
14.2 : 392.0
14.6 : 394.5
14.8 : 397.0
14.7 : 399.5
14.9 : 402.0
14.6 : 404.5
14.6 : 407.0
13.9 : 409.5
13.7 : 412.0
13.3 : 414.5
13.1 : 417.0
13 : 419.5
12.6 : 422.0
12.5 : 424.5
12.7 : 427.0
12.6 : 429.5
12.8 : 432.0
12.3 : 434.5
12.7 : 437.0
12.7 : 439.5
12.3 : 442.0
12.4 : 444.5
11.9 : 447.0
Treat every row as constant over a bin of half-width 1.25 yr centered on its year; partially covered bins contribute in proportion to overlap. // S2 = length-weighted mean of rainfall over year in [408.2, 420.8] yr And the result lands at 13.4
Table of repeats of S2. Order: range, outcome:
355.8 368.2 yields 12.6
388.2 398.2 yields 14.3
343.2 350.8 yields 12.7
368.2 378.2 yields 12.7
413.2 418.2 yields 13.2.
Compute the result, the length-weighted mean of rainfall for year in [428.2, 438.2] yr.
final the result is 12.6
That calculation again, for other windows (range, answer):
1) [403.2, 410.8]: 14.4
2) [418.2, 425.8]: 12.7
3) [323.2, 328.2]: 12.7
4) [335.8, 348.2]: 12.7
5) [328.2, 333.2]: 12.7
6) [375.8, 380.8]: 13.1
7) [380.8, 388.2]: 13.6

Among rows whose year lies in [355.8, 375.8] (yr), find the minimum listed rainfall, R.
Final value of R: 12.5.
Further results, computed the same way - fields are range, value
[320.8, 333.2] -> 12.6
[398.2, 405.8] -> 14.6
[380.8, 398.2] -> 13.4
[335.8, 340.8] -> 12.7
